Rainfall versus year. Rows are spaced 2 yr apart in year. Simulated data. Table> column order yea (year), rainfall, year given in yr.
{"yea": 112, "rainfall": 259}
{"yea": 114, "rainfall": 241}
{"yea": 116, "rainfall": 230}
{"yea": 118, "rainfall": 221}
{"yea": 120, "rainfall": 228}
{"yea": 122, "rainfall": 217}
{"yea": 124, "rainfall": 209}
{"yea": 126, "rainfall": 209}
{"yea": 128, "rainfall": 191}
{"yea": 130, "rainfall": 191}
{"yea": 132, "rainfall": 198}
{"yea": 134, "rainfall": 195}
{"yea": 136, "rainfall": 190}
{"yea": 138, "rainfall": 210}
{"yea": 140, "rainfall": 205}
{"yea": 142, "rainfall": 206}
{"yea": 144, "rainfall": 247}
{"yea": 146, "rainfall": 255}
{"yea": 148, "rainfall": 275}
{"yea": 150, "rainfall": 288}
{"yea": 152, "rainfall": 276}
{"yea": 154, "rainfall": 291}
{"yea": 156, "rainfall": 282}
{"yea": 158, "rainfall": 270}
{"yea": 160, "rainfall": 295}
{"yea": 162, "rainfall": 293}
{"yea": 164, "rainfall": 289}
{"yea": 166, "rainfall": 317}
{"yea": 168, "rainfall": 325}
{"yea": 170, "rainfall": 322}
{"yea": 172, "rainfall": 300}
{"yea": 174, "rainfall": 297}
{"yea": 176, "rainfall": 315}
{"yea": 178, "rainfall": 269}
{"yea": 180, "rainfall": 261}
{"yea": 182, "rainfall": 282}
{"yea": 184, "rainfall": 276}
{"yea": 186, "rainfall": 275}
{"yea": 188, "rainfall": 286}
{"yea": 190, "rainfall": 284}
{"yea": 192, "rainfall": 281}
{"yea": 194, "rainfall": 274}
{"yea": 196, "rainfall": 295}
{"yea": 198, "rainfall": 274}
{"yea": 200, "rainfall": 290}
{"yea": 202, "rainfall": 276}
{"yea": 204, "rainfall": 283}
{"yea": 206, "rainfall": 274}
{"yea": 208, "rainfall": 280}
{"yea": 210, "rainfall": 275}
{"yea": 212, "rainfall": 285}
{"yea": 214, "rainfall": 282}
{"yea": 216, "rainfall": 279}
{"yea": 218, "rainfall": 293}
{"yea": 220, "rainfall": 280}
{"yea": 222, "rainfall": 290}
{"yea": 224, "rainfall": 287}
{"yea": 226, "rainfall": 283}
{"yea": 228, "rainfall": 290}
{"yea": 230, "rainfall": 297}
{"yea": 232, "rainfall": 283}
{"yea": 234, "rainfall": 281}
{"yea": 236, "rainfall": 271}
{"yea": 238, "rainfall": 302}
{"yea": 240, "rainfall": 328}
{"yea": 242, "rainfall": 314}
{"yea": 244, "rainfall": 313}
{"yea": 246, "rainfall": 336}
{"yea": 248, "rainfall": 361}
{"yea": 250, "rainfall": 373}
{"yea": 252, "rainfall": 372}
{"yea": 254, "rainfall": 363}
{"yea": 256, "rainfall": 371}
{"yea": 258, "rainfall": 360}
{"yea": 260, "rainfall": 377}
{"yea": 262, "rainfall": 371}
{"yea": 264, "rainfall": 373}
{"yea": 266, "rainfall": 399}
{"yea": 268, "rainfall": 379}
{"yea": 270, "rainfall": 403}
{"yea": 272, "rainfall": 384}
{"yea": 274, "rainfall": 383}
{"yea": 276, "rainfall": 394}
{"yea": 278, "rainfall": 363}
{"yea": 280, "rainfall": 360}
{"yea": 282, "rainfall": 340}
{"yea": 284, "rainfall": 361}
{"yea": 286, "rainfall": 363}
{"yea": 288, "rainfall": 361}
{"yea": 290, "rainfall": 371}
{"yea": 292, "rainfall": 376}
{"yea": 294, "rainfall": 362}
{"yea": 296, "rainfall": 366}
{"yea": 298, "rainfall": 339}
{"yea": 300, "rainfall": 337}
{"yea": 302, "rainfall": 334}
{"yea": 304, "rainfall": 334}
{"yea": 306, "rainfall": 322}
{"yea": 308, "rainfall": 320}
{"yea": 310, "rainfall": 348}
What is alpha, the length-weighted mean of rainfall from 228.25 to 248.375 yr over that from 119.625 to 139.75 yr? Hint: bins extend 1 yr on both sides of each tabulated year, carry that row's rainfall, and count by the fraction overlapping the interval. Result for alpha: 1.51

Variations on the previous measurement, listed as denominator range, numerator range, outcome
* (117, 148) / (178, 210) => 1.31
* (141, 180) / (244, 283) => 1.30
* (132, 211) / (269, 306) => 1.33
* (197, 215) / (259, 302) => 1.32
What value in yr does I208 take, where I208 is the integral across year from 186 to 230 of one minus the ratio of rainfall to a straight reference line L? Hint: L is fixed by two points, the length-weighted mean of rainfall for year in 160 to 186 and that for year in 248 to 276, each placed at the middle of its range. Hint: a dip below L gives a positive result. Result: 5.9 yr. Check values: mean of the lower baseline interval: 295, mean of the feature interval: 283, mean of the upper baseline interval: 378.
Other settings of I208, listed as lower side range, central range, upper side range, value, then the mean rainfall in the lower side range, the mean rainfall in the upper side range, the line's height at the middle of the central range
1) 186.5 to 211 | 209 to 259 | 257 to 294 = 2.03 yr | 281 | 373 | 323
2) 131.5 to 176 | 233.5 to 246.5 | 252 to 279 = 1.72 yr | 267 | 378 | 353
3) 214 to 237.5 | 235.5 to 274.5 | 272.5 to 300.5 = -4.11 yr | 285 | 363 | 323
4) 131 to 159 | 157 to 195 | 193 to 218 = -4.12 yr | 242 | 281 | 262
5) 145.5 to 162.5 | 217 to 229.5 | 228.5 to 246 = 0.41 yr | 281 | 301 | 297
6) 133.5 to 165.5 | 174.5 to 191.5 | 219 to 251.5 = -0.35 yr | 256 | 307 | 276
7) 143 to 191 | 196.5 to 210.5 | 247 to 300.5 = 1.56 yr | 286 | 369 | 315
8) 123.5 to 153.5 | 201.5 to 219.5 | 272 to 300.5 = 0.70 yr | 224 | 364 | 292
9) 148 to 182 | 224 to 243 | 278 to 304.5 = 1.88 yr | 292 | 355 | 326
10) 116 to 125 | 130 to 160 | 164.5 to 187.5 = 1.40 yr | 220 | 294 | 253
